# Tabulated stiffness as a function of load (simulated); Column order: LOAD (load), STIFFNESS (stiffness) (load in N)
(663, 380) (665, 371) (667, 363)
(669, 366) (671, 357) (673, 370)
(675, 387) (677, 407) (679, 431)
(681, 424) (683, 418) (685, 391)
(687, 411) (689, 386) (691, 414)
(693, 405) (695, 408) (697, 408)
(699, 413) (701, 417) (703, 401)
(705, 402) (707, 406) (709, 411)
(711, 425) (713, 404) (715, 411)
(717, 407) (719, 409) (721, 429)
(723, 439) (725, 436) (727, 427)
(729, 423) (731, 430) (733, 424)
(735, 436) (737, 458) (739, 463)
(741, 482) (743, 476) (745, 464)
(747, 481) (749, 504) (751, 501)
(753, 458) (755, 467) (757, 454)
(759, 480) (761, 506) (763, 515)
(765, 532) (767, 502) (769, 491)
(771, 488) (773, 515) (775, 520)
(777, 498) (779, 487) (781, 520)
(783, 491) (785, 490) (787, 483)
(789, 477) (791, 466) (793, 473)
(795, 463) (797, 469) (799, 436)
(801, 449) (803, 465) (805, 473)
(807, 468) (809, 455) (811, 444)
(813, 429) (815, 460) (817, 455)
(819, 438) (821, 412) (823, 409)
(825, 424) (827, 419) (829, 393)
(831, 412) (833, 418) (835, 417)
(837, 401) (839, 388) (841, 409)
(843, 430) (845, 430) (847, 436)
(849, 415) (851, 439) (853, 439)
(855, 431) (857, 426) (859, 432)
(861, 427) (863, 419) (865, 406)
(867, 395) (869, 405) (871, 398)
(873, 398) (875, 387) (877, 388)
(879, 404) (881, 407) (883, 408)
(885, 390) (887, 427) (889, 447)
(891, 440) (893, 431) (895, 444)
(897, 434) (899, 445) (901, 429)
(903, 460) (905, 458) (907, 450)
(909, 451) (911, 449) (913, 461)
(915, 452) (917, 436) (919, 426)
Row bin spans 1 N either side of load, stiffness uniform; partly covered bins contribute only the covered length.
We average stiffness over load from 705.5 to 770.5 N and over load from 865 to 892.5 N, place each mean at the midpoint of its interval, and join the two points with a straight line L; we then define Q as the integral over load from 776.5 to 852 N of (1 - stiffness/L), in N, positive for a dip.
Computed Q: -2.8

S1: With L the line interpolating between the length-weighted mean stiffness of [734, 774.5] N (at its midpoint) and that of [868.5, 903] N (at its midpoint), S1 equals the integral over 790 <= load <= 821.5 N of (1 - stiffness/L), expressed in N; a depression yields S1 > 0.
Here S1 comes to 0.3 N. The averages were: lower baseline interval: 484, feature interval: 454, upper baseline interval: 418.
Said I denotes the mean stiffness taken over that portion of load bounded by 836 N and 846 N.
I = 412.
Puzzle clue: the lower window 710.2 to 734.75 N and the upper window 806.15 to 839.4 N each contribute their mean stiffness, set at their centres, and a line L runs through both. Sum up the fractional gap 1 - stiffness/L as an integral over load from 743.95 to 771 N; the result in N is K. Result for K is -4.1 N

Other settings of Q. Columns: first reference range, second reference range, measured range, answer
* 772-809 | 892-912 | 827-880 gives 5.4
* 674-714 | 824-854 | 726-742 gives -1.2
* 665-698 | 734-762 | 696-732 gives 1.4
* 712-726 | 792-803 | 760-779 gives -2.6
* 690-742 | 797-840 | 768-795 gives -3.9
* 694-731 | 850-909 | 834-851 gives 0.2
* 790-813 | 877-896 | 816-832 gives 1.0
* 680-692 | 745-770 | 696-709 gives 0.6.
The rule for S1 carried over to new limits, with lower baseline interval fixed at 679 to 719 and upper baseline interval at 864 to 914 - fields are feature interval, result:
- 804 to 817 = -1.14 N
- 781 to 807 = -3.41 N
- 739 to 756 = -2.68 N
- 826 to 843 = 0.47 N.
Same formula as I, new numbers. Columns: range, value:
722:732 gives 431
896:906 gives 445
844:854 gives 432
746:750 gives 492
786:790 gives 480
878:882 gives 406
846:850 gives 426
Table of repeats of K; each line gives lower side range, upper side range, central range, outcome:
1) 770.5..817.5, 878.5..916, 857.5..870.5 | 1.01 N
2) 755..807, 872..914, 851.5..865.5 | 0.61 N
